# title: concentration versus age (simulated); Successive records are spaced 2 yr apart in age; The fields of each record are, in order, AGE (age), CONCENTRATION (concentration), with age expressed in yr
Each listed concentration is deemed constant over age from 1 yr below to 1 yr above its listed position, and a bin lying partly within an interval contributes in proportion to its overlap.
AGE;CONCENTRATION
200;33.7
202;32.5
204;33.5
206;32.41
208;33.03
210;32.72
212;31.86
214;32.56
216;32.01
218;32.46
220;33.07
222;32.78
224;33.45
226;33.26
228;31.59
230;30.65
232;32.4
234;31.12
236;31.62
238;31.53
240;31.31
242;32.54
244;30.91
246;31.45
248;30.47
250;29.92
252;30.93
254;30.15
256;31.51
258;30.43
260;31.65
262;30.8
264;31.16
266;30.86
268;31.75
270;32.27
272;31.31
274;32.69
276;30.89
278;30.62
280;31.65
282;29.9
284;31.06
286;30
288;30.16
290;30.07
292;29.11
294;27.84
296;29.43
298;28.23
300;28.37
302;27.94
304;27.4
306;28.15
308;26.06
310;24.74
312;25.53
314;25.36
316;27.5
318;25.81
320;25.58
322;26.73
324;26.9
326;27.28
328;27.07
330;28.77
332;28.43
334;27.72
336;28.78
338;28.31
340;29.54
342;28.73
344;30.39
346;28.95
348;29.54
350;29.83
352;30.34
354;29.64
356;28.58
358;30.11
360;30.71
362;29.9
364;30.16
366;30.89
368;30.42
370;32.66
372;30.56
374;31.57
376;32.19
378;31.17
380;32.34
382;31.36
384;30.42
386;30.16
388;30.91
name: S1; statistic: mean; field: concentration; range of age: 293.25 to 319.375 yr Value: 27.1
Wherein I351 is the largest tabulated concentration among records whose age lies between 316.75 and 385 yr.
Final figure 32.66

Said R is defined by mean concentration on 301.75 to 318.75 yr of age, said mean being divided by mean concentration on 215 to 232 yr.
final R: 0.8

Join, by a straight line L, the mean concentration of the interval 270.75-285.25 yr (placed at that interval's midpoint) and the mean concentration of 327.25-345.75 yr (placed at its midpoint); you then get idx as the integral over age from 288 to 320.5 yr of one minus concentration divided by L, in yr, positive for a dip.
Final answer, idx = 2.8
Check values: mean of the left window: 31.2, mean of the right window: 28.7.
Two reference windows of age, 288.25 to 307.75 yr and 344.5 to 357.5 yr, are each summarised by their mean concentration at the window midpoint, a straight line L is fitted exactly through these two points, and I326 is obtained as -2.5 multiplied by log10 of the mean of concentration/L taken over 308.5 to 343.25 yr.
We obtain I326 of 0.07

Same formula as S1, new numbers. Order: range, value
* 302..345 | 27.4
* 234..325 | 29.6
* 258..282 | 31.3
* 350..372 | 30.3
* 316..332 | 27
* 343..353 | 29.8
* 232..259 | 31.1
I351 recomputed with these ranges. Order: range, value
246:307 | 32.69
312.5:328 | 27.5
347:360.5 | 30.71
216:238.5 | 33.45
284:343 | 31.06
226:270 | 33.26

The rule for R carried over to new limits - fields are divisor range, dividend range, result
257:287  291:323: 0.87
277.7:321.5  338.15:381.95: 1.08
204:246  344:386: 0.95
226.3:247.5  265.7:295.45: 0.97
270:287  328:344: 0.92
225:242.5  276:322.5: 0.89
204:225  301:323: 0.81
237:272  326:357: 0.93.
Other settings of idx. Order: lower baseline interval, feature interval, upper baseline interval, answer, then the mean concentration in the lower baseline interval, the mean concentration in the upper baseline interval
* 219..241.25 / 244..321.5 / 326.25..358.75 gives 3.08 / 32.1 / 29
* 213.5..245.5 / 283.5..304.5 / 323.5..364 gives 0.90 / 32.1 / 29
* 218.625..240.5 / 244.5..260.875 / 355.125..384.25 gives 0.56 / 32.1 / 30.9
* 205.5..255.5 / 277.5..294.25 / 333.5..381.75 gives 0.53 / 31.8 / 30.2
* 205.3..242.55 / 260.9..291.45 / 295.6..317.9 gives -2.15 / 32.2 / 27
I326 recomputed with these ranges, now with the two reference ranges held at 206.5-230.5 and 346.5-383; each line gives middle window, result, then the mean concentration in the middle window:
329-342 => 0.09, 28.6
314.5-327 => 0.17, 26.6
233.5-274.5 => 0.03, 31.2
